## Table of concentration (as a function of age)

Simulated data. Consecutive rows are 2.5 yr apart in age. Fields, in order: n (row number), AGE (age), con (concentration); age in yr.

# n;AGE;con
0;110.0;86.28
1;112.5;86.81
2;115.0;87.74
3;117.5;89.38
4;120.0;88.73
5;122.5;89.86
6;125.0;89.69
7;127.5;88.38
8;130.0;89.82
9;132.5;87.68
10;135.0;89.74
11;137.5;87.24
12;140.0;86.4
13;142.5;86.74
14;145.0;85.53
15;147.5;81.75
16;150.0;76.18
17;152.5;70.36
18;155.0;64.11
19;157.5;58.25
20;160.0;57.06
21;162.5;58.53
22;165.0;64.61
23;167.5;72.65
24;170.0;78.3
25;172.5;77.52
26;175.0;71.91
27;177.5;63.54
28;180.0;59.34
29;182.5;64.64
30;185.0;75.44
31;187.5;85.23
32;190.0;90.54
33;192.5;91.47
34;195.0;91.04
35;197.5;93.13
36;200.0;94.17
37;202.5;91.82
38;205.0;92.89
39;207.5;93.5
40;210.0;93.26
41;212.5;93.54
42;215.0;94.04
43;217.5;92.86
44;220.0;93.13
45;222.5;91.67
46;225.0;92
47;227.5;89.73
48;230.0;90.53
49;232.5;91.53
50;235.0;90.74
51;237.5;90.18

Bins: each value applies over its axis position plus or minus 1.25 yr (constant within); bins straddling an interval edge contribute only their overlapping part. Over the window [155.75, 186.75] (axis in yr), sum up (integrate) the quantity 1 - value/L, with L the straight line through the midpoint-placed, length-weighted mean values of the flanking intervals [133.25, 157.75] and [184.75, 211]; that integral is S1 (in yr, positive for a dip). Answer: 6.59 yr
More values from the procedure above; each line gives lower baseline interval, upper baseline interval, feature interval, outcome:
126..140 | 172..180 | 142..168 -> 2.8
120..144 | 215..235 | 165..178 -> 2.5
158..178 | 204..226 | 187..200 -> -1.5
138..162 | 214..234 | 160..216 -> 1.8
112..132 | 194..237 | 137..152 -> 1.1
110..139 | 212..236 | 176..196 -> 2.9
